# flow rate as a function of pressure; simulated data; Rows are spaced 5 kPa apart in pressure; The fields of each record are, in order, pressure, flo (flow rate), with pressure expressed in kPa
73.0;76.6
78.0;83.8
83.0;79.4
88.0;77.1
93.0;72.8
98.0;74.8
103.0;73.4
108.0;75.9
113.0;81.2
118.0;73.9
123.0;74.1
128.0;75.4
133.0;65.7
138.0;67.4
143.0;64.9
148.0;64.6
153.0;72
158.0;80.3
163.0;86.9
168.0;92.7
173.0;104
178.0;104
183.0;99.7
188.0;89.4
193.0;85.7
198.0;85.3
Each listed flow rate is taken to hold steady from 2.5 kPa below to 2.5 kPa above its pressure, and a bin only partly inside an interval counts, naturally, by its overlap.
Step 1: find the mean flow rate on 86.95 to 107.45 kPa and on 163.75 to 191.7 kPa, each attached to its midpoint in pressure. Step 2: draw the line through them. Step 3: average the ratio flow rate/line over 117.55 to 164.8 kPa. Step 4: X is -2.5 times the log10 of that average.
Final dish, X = 0.20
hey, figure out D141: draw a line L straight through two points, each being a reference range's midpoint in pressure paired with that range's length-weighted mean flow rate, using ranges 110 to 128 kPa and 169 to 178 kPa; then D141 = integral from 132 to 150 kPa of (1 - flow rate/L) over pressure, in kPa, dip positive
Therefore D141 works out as 4.3 kPa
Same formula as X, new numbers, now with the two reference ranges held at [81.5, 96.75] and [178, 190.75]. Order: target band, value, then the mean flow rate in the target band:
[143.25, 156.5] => 0.28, 68.6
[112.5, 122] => 0.08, 76.2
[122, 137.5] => 0.19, 70.9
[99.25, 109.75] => 0.07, 74.6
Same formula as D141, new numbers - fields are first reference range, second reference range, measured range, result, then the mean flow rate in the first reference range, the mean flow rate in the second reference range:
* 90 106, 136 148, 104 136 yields -2.0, 73.8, 65.8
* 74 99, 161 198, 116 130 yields 1.6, 77.7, 94.1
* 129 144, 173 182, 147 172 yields 1.7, 67.1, 103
